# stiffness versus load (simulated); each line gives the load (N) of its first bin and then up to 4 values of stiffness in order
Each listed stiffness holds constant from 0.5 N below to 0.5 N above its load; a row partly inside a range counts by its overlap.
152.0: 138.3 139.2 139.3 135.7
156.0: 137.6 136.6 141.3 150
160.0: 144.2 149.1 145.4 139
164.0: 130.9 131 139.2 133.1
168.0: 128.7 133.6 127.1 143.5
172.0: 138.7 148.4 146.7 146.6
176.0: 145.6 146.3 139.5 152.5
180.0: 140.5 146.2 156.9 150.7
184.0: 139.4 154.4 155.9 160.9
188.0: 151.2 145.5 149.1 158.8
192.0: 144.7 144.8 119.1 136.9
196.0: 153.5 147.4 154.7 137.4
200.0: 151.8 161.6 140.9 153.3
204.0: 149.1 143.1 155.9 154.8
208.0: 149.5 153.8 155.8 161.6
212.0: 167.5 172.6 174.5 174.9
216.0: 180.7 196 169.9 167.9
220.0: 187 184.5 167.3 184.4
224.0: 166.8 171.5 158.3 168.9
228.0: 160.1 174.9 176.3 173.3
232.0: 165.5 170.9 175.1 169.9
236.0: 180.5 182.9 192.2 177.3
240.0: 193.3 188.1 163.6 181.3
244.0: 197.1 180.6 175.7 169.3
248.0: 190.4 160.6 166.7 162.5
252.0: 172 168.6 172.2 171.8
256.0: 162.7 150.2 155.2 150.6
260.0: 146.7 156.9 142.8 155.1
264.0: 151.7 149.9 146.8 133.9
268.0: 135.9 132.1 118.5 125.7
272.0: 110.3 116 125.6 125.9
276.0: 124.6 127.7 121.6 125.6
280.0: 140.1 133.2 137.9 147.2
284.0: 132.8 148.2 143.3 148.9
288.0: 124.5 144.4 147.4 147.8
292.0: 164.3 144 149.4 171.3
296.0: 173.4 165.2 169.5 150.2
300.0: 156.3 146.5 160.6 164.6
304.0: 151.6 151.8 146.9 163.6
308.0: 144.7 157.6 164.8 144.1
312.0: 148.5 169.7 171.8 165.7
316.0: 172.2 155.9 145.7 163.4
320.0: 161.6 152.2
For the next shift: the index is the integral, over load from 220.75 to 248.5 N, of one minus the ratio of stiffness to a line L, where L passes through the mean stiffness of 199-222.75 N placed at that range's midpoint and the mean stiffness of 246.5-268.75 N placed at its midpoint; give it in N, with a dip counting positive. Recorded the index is -2.7 N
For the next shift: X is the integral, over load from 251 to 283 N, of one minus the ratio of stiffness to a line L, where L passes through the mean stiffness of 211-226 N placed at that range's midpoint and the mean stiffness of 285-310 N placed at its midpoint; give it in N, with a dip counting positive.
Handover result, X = 3.99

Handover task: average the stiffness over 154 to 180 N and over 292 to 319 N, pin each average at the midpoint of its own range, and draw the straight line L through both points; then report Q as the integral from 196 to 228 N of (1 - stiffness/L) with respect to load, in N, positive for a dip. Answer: -3.7 N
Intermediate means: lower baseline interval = 140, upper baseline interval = 158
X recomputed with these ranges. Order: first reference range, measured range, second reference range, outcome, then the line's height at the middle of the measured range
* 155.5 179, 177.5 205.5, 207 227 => 1.3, 155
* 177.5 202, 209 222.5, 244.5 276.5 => -2.2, 149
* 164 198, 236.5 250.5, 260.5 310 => -3.5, 144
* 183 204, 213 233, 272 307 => -3.6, 147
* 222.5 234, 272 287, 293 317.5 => 2.8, 163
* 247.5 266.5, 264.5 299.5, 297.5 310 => 3.9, 158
